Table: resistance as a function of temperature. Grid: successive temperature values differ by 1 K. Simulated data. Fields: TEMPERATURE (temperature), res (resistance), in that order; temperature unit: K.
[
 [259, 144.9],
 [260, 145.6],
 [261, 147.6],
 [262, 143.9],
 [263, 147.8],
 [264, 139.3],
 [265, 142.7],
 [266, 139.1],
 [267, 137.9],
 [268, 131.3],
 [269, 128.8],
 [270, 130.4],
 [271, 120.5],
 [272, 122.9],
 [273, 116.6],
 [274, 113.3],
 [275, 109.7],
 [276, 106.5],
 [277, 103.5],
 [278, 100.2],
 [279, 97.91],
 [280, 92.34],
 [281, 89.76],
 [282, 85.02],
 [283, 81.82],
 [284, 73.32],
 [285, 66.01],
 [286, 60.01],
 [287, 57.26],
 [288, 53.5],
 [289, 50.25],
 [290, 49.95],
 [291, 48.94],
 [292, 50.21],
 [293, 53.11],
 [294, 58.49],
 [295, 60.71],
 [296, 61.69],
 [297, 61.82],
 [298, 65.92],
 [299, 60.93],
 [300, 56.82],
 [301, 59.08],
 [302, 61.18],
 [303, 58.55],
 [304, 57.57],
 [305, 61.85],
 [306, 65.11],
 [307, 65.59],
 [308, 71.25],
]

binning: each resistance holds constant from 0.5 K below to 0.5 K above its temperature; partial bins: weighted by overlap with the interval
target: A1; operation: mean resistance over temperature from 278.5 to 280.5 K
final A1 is 95.1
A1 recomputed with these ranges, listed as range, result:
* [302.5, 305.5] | 59.3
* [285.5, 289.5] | 55.3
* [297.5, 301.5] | 60.7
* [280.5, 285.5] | 79.2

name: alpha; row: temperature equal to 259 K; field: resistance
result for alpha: 144.9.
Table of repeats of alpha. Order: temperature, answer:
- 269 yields 128.8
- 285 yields 66.01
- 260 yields 145.6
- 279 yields 97.91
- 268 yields 131.3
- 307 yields 65.59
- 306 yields 65.11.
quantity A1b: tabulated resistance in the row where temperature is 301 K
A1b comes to 59.08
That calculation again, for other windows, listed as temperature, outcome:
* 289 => 50.25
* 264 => 139.3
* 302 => 61.18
